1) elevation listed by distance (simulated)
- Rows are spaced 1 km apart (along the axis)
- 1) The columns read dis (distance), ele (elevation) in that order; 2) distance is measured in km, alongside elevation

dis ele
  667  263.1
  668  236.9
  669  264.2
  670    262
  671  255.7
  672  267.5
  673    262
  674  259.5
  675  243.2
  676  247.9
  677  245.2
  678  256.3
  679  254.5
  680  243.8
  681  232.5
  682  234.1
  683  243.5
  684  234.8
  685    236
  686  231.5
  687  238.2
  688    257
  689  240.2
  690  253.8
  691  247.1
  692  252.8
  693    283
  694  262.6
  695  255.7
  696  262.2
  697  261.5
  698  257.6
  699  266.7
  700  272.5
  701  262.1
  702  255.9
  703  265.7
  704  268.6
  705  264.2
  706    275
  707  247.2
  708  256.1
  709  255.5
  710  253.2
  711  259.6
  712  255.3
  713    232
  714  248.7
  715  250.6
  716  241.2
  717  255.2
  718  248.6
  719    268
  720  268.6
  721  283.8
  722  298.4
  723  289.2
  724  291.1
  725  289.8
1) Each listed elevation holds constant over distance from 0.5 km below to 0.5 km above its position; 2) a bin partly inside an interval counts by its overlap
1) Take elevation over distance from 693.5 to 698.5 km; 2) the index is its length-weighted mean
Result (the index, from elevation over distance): 260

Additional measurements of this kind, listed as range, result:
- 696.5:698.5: 260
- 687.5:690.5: 250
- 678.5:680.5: 249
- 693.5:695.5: 259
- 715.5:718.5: 248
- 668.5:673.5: 262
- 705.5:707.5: 261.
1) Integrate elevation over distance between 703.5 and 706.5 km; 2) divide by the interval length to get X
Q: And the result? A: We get 269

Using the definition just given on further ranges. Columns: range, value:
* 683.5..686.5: 234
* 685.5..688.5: 242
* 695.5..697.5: 262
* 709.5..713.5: 250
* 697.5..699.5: 262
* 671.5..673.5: 265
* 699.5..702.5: 264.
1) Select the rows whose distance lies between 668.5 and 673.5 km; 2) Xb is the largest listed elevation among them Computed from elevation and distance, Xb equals 267.5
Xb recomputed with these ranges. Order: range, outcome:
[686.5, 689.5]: 257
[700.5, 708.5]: 275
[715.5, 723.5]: 298.4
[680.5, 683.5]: 243.5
